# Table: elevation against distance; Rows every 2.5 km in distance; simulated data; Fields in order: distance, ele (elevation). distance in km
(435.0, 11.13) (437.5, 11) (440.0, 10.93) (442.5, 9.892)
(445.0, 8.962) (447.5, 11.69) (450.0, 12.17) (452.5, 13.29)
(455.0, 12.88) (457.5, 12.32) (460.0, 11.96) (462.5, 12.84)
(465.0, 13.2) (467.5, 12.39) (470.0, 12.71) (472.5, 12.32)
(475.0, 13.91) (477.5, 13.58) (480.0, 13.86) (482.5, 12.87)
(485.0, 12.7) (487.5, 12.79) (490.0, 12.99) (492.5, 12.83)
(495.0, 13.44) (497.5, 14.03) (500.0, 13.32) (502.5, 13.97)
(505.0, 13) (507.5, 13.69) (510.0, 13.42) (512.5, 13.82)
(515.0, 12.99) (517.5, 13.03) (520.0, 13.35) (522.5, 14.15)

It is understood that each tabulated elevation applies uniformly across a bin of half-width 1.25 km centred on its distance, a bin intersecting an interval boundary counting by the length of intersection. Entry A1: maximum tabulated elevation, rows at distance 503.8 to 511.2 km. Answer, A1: 13.69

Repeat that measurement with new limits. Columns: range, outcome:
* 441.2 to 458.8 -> 13.29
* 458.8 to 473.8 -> 13.2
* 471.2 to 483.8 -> 13.91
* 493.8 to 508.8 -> 14.03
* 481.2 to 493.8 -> 12.99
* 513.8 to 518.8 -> 13.03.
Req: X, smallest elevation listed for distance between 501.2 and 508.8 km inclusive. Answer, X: 13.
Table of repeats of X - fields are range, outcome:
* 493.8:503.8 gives 13.32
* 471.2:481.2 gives 12.32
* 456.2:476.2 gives 11.96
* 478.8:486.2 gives 12.7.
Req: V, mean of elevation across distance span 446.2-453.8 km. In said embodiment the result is 12.4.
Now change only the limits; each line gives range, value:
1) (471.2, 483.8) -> 13.3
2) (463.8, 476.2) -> 12.9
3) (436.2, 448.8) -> 10.5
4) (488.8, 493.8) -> 12.9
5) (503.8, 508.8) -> 13.3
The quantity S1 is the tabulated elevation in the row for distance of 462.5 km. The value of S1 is 12.84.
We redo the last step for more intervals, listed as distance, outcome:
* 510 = 13.42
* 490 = 12.99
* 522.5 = 14.15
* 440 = 10.93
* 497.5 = 14.03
